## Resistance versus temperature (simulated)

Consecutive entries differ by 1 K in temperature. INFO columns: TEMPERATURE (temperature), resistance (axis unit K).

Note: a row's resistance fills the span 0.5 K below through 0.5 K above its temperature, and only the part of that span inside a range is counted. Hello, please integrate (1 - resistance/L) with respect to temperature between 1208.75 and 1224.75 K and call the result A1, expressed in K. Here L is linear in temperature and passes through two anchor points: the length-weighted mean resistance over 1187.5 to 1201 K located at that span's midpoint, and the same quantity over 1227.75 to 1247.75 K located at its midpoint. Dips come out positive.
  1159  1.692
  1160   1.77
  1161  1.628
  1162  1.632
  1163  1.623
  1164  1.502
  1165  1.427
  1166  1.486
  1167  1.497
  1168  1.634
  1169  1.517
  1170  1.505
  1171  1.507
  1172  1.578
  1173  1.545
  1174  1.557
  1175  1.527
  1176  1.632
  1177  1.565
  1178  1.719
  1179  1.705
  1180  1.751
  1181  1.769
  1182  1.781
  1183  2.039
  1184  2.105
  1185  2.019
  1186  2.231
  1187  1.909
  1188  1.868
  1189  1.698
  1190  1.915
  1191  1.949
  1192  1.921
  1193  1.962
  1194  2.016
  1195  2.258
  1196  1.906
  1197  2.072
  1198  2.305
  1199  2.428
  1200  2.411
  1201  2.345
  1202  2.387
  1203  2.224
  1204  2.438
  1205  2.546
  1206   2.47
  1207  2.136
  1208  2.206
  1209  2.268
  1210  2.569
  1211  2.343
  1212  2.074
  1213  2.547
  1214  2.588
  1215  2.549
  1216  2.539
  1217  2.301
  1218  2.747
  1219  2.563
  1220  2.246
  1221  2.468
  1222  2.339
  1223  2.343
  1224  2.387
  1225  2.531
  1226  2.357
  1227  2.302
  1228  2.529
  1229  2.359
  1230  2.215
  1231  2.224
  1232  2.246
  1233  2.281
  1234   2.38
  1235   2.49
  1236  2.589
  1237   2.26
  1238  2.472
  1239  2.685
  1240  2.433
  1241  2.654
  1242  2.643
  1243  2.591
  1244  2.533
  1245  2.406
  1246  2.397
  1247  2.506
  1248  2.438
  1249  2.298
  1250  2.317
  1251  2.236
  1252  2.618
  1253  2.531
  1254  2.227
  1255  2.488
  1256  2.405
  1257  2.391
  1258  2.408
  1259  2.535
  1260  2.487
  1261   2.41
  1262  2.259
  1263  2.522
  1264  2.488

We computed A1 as -1.2 K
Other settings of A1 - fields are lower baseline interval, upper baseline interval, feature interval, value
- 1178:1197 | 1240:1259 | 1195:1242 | -4.3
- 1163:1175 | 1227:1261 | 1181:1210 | -4.5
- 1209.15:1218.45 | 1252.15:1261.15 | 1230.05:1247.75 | 0.0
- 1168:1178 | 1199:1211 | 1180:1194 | -0.2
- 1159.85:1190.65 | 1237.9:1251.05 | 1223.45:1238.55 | -0.3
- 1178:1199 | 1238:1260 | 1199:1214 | -1.8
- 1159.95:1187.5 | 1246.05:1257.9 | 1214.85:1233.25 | -2.1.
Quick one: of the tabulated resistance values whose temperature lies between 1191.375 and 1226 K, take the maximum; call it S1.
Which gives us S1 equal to 2.747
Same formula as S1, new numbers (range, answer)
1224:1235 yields 2.531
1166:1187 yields 2.231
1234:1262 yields 2.685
